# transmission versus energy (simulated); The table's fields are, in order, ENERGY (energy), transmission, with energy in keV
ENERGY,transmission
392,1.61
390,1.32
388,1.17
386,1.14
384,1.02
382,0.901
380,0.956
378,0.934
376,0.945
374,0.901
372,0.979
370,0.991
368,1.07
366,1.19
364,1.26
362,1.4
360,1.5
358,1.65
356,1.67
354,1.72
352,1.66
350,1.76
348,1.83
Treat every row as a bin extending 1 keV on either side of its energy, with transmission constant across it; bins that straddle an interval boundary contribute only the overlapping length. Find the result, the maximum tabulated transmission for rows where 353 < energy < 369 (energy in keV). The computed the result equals 1.72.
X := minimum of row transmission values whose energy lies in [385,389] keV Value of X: 1.14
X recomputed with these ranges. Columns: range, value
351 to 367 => 1.19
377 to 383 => 0.901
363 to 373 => 0.979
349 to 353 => 1.66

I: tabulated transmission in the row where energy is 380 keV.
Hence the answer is 0.956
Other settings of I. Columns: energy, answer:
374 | 0.901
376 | 0.945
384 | 1.02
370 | 0.991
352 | 1.66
